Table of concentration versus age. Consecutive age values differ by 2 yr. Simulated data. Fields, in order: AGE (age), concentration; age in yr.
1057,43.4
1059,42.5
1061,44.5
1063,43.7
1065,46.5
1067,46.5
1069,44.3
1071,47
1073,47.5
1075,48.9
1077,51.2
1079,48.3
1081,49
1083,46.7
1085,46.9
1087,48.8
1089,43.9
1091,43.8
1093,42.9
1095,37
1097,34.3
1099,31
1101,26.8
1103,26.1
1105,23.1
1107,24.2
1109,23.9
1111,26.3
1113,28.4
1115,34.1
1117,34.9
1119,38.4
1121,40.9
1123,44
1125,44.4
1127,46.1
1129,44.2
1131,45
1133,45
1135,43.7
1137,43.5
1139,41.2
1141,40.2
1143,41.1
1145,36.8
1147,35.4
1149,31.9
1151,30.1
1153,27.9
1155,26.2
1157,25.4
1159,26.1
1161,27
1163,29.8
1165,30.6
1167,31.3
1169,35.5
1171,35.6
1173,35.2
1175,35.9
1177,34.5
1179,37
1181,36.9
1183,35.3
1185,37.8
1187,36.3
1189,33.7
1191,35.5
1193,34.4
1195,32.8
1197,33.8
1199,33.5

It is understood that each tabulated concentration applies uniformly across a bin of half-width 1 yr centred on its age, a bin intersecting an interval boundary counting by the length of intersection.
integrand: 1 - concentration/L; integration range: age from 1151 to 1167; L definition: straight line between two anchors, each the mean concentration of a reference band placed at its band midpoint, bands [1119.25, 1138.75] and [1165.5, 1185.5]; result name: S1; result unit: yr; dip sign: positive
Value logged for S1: 4.3 yr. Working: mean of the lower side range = 43.8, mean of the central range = 28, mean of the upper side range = 35.3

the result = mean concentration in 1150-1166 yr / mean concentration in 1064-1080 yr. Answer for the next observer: 0.6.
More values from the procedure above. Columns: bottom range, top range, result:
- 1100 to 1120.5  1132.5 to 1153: 1.32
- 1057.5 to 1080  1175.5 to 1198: 0.76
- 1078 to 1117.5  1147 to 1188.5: 0.90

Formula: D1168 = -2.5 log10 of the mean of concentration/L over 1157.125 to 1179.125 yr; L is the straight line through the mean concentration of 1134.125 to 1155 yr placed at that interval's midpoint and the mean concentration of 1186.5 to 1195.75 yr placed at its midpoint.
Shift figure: 0.11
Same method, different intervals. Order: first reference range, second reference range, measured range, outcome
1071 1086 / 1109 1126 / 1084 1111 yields 0.229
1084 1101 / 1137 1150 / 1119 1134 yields -0.130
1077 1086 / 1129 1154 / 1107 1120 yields 0.374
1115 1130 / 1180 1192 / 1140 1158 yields 0.193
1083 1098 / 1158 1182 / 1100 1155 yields 0.068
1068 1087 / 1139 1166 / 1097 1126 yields 0.247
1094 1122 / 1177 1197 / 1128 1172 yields -0.067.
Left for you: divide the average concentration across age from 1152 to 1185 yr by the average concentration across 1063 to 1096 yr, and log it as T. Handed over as 0.70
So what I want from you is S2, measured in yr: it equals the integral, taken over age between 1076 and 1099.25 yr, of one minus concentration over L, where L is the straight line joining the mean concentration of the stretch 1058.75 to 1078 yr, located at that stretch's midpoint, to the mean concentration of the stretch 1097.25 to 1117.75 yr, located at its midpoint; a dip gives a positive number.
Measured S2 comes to -4.1 yr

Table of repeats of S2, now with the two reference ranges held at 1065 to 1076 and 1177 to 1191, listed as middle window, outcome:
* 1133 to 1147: -0.3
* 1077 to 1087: -0.5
